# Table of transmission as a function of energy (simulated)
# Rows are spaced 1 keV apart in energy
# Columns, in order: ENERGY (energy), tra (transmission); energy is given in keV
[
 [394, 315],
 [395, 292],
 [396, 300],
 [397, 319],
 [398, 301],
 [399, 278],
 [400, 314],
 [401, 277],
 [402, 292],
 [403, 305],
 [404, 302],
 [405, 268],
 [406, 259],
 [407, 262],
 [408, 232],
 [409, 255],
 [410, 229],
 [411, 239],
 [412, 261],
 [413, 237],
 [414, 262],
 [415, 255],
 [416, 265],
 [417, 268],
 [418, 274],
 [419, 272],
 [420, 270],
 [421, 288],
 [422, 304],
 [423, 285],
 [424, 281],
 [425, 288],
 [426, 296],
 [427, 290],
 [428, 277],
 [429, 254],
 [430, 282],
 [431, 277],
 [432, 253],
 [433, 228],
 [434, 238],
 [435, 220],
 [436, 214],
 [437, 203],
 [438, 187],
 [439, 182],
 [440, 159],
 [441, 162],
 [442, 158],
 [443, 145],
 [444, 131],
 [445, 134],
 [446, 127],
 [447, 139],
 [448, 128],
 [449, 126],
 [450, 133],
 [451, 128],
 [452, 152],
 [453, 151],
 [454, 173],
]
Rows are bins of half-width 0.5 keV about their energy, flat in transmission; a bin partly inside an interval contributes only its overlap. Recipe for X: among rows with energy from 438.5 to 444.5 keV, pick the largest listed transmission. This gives 182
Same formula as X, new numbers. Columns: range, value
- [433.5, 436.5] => 238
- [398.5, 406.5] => 314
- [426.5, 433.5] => 290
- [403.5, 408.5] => 302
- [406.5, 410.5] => 262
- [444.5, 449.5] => 139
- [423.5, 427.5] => 296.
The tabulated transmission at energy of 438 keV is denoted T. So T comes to 187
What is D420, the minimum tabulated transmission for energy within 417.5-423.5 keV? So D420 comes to 270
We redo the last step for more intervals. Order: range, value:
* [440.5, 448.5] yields 127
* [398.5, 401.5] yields 277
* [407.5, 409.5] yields 232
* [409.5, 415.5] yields 229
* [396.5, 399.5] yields 278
